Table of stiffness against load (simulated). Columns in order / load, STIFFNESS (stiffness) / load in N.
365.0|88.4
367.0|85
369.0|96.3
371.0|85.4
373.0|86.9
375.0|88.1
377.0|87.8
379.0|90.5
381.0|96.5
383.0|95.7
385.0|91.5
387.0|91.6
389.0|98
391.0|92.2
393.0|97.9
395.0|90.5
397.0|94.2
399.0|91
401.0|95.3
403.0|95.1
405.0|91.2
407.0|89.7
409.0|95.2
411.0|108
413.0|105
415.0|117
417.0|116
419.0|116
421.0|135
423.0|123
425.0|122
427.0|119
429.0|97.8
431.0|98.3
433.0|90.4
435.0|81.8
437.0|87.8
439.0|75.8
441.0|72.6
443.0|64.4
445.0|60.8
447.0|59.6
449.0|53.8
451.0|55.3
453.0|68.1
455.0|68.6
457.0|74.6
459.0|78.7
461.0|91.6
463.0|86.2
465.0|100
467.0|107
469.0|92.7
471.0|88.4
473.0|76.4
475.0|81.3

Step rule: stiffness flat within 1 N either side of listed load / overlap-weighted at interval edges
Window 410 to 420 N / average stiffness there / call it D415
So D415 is 112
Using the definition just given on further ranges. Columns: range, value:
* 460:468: 96.2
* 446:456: 61.1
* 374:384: 91.7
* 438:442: 74.2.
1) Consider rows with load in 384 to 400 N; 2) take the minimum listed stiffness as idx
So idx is 90.5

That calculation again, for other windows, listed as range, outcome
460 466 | 86.2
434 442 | 72.6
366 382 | 85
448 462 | 53.8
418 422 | 116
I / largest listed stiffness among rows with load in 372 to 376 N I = 88.1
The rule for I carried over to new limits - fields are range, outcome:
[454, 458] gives 74.6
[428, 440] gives 98.3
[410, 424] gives 135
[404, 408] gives 91.2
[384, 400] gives 98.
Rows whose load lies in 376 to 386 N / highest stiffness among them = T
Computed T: 96.5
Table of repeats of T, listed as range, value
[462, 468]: 107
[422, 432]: 123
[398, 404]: 95.3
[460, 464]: 91.6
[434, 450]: 87.8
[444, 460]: 78.7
